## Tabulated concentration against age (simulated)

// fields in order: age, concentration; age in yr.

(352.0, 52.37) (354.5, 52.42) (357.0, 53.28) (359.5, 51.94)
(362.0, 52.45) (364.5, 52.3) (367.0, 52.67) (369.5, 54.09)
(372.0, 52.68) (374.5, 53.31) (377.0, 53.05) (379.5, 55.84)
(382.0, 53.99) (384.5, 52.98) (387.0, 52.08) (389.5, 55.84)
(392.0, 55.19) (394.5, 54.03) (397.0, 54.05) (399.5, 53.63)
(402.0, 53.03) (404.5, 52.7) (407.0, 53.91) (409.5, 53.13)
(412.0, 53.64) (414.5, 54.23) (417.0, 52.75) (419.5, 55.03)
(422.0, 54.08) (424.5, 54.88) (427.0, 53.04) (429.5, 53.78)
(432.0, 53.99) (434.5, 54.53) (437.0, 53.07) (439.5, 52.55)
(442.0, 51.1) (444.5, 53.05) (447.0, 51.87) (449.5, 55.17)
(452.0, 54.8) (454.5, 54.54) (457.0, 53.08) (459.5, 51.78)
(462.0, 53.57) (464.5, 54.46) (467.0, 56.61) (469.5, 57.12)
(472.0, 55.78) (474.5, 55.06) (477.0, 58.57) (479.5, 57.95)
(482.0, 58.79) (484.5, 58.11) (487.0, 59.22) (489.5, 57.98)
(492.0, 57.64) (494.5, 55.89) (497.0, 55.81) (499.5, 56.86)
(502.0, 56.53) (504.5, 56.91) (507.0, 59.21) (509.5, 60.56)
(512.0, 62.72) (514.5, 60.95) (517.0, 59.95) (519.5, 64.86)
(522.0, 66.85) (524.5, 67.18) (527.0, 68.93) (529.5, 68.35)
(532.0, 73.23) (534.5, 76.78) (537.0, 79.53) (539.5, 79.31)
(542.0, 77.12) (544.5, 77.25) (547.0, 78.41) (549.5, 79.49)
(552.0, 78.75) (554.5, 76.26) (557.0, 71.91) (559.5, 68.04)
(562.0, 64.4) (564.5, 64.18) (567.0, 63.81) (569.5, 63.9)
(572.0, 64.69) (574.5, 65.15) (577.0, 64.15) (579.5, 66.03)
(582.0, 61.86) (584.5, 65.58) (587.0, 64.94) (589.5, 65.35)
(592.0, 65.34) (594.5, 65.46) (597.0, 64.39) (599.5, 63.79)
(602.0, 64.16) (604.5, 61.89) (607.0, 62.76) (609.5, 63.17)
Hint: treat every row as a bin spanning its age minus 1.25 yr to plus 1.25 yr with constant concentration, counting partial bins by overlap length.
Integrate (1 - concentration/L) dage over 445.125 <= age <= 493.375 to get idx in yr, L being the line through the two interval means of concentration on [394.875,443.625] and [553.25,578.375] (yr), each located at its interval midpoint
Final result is 1.80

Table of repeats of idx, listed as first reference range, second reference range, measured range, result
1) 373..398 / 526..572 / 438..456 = 2.28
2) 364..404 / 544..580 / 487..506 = 2.02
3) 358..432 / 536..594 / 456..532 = 4.69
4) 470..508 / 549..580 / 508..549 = -4.56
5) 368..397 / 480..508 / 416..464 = 1.94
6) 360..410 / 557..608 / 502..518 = 0.22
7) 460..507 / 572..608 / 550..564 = -2.23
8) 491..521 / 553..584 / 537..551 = -3.31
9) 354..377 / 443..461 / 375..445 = -0.73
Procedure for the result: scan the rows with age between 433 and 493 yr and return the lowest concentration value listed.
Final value 51.1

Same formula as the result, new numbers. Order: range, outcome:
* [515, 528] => 59.95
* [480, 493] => 57.64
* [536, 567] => 63.81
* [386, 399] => 52.08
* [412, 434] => 52.75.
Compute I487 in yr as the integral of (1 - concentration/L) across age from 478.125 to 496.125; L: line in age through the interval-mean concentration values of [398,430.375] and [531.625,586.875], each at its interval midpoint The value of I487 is 1.26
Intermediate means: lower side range 53.7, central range 57.9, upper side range 70.7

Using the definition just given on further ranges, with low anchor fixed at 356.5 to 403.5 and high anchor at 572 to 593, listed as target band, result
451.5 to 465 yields 1.0 yr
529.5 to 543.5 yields -3.2 yr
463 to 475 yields 0.5 yr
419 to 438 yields 0.7 yr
